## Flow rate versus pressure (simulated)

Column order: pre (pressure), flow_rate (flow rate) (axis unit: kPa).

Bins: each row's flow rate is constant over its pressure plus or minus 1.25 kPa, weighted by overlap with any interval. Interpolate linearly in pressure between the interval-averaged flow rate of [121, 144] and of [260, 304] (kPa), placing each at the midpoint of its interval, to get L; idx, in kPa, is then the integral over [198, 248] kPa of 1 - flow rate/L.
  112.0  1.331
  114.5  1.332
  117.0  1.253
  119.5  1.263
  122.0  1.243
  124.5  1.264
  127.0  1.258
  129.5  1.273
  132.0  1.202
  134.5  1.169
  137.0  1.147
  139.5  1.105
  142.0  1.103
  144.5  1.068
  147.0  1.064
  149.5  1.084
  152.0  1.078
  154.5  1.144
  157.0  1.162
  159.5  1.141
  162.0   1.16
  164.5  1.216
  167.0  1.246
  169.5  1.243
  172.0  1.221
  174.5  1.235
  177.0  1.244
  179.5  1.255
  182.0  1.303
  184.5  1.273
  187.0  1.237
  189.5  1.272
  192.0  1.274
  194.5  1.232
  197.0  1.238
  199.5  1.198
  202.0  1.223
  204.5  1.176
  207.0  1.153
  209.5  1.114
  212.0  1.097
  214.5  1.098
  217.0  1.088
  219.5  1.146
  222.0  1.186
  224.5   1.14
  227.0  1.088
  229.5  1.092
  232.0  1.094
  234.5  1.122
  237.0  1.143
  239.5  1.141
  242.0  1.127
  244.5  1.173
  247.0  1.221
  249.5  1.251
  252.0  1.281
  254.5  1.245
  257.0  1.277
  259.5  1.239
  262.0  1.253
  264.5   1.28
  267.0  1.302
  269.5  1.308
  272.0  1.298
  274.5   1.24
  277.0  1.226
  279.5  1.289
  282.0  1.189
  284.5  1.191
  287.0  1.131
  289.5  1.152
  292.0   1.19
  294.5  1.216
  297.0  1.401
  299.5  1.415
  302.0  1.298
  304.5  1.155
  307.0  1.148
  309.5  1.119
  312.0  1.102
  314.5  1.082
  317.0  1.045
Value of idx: 3.62 kPa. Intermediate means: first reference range 1.19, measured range 1.14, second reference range 1.26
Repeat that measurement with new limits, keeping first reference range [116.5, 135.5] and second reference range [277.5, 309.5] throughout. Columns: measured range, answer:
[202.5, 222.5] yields 1.6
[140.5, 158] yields 2.0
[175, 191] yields -0.3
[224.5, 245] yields 1.8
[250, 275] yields -0.9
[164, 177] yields 0.0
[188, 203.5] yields 0.0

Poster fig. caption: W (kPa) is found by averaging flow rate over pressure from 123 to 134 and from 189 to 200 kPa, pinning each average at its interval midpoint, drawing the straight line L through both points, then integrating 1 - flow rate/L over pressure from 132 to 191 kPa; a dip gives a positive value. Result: 2.9 kPa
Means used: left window 1.24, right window 1.24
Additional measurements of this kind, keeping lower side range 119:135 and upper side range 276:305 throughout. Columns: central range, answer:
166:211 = 0.42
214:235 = 2.08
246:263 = -0.17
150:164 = 1.16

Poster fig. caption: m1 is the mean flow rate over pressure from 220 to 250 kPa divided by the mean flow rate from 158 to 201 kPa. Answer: 0.93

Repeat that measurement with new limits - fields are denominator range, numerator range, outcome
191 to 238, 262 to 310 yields 1.08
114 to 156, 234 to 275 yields 1.05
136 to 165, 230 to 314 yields 1.09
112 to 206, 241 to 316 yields 1.02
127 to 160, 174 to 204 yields 1.10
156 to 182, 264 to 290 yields 1.02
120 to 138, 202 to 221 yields 0.92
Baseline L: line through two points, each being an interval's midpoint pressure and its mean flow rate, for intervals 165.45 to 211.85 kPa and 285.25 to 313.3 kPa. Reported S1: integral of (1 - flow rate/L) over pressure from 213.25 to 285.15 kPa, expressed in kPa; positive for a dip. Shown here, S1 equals 1.20 kPa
